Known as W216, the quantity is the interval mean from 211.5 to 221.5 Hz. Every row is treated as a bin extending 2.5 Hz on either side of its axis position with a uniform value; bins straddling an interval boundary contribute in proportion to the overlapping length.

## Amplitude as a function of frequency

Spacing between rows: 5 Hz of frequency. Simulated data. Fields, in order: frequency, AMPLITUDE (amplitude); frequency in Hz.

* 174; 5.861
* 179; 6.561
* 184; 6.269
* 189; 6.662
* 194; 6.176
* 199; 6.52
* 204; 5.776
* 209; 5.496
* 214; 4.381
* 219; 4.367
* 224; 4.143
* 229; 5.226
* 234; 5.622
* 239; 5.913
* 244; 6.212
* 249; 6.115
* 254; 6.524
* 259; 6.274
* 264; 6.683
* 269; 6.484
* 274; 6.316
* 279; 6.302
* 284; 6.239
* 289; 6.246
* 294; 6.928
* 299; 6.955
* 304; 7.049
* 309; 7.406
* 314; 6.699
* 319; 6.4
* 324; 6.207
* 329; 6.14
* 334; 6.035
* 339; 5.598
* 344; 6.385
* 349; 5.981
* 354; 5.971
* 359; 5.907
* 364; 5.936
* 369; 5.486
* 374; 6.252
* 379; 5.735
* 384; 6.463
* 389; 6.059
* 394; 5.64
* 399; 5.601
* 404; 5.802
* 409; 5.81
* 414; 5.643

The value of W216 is 4.37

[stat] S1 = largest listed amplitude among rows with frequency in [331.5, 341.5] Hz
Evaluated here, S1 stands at 6.035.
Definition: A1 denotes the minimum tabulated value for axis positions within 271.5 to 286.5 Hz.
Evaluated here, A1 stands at 6.239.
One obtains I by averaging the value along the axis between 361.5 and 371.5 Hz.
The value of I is 5.71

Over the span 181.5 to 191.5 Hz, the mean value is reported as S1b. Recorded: 6.47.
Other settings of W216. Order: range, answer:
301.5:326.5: 6.75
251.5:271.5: 6.49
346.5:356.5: 5.98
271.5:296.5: 6.41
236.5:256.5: 6.19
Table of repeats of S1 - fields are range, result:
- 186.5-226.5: 6.662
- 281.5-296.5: 6.928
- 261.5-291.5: 6.683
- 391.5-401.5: 5.64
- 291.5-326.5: 7.406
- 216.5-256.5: 6.524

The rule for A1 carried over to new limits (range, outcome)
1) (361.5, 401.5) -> 5.486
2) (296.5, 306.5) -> 6.955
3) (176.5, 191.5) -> 6.269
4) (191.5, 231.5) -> 4.143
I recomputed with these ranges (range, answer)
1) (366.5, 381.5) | 5.82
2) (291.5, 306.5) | 6.98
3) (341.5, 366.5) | 6.04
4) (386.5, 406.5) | 5.78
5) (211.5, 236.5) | 4.75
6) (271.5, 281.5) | 6.31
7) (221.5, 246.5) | 5.42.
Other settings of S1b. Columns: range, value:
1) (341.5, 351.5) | 6.18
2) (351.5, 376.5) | 5.91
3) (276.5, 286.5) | 6.27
